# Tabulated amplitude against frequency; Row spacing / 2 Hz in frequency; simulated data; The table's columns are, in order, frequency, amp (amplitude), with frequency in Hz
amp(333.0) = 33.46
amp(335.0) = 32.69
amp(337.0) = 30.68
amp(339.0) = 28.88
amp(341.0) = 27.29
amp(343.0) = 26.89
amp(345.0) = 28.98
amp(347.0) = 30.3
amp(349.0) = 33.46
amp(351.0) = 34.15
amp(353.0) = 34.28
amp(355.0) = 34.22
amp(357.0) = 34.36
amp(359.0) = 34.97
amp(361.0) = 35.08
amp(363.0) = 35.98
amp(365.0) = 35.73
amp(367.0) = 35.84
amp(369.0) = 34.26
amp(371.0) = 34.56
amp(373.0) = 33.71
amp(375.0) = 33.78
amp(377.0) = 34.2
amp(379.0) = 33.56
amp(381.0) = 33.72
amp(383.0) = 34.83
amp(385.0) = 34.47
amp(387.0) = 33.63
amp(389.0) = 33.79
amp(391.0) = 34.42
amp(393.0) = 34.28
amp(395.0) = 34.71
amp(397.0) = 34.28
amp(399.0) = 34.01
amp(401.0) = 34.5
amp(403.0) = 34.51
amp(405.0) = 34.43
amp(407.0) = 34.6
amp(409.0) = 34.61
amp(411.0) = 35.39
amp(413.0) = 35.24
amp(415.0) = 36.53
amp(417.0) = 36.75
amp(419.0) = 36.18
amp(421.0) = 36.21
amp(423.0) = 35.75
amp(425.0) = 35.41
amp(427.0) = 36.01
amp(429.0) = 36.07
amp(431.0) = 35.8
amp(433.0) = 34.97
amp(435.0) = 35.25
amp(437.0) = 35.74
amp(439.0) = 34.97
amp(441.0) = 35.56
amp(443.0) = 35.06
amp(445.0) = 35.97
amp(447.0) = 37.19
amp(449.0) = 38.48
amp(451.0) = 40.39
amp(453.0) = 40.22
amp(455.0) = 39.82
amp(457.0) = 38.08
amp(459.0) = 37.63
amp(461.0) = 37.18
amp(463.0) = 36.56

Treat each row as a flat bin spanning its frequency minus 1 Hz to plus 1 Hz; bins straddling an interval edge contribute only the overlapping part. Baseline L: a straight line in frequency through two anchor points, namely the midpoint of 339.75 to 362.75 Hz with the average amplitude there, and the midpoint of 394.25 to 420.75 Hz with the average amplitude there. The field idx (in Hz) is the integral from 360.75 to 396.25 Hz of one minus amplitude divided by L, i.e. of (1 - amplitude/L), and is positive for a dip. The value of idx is -0.9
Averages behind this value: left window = 32.3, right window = 35.1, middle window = 34.5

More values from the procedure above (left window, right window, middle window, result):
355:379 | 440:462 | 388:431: 1.3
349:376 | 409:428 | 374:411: 1.1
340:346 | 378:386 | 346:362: -2.3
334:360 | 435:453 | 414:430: -0.2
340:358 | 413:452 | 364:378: -0.8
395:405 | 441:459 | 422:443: 0.7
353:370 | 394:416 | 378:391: 0.3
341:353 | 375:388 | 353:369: -1.5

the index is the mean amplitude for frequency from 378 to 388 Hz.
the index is 34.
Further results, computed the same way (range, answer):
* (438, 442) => 35.3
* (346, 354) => 33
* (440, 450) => 36.5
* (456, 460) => 37.9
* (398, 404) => 34.3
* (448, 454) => 39.7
